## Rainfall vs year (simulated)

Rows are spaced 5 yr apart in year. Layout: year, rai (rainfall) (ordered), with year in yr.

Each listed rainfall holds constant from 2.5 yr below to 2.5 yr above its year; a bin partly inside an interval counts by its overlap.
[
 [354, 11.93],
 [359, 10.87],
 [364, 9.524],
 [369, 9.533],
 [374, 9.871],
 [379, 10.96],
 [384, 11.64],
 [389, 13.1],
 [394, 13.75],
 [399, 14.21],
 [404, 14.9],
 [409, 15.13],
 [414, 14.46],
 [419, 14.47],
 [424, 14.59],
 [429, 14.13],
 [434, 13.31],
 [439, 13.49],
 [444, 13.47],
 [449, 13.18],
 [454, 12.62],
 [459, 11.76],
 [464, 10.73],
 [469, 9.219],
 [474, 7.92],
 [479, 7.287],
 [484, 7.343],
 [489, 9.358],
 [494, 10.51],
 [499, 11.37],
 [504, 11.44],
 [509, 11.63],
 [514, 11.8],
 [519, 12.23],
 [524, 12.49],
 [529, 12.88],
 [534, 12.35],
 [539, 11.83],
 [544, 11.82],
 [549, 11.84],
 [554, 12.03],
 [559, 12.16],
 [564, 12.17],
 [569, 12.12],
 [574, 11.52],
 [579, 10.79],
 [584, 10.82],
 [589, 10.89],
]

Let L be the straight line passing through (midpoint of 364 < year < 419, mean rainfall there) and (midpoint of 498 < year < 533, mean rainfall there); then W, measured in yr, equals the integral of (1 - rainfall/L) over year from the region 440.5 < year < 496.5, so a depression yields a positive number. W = 8.8 yr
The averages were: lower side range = 12.7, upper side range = 12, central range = 10.4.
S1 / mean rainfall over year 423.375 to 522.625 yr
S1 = 11.3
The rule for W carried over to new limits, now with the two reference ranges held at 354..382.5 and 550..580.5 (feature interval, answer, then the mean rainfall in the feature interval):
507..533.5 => -1.7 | 12.2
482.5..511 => 2.5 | 10.4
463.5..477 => 2.6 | 9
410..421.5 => -4.1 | 14.6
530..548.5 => -0.7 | 12.1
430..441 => -2.7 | 13.5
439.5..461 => -3.7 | 12.8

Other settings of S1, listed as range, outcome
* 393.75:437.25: 14.3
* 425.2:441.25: 13.7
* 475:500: 8.97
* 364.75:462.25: 13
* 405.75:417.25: 14.8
